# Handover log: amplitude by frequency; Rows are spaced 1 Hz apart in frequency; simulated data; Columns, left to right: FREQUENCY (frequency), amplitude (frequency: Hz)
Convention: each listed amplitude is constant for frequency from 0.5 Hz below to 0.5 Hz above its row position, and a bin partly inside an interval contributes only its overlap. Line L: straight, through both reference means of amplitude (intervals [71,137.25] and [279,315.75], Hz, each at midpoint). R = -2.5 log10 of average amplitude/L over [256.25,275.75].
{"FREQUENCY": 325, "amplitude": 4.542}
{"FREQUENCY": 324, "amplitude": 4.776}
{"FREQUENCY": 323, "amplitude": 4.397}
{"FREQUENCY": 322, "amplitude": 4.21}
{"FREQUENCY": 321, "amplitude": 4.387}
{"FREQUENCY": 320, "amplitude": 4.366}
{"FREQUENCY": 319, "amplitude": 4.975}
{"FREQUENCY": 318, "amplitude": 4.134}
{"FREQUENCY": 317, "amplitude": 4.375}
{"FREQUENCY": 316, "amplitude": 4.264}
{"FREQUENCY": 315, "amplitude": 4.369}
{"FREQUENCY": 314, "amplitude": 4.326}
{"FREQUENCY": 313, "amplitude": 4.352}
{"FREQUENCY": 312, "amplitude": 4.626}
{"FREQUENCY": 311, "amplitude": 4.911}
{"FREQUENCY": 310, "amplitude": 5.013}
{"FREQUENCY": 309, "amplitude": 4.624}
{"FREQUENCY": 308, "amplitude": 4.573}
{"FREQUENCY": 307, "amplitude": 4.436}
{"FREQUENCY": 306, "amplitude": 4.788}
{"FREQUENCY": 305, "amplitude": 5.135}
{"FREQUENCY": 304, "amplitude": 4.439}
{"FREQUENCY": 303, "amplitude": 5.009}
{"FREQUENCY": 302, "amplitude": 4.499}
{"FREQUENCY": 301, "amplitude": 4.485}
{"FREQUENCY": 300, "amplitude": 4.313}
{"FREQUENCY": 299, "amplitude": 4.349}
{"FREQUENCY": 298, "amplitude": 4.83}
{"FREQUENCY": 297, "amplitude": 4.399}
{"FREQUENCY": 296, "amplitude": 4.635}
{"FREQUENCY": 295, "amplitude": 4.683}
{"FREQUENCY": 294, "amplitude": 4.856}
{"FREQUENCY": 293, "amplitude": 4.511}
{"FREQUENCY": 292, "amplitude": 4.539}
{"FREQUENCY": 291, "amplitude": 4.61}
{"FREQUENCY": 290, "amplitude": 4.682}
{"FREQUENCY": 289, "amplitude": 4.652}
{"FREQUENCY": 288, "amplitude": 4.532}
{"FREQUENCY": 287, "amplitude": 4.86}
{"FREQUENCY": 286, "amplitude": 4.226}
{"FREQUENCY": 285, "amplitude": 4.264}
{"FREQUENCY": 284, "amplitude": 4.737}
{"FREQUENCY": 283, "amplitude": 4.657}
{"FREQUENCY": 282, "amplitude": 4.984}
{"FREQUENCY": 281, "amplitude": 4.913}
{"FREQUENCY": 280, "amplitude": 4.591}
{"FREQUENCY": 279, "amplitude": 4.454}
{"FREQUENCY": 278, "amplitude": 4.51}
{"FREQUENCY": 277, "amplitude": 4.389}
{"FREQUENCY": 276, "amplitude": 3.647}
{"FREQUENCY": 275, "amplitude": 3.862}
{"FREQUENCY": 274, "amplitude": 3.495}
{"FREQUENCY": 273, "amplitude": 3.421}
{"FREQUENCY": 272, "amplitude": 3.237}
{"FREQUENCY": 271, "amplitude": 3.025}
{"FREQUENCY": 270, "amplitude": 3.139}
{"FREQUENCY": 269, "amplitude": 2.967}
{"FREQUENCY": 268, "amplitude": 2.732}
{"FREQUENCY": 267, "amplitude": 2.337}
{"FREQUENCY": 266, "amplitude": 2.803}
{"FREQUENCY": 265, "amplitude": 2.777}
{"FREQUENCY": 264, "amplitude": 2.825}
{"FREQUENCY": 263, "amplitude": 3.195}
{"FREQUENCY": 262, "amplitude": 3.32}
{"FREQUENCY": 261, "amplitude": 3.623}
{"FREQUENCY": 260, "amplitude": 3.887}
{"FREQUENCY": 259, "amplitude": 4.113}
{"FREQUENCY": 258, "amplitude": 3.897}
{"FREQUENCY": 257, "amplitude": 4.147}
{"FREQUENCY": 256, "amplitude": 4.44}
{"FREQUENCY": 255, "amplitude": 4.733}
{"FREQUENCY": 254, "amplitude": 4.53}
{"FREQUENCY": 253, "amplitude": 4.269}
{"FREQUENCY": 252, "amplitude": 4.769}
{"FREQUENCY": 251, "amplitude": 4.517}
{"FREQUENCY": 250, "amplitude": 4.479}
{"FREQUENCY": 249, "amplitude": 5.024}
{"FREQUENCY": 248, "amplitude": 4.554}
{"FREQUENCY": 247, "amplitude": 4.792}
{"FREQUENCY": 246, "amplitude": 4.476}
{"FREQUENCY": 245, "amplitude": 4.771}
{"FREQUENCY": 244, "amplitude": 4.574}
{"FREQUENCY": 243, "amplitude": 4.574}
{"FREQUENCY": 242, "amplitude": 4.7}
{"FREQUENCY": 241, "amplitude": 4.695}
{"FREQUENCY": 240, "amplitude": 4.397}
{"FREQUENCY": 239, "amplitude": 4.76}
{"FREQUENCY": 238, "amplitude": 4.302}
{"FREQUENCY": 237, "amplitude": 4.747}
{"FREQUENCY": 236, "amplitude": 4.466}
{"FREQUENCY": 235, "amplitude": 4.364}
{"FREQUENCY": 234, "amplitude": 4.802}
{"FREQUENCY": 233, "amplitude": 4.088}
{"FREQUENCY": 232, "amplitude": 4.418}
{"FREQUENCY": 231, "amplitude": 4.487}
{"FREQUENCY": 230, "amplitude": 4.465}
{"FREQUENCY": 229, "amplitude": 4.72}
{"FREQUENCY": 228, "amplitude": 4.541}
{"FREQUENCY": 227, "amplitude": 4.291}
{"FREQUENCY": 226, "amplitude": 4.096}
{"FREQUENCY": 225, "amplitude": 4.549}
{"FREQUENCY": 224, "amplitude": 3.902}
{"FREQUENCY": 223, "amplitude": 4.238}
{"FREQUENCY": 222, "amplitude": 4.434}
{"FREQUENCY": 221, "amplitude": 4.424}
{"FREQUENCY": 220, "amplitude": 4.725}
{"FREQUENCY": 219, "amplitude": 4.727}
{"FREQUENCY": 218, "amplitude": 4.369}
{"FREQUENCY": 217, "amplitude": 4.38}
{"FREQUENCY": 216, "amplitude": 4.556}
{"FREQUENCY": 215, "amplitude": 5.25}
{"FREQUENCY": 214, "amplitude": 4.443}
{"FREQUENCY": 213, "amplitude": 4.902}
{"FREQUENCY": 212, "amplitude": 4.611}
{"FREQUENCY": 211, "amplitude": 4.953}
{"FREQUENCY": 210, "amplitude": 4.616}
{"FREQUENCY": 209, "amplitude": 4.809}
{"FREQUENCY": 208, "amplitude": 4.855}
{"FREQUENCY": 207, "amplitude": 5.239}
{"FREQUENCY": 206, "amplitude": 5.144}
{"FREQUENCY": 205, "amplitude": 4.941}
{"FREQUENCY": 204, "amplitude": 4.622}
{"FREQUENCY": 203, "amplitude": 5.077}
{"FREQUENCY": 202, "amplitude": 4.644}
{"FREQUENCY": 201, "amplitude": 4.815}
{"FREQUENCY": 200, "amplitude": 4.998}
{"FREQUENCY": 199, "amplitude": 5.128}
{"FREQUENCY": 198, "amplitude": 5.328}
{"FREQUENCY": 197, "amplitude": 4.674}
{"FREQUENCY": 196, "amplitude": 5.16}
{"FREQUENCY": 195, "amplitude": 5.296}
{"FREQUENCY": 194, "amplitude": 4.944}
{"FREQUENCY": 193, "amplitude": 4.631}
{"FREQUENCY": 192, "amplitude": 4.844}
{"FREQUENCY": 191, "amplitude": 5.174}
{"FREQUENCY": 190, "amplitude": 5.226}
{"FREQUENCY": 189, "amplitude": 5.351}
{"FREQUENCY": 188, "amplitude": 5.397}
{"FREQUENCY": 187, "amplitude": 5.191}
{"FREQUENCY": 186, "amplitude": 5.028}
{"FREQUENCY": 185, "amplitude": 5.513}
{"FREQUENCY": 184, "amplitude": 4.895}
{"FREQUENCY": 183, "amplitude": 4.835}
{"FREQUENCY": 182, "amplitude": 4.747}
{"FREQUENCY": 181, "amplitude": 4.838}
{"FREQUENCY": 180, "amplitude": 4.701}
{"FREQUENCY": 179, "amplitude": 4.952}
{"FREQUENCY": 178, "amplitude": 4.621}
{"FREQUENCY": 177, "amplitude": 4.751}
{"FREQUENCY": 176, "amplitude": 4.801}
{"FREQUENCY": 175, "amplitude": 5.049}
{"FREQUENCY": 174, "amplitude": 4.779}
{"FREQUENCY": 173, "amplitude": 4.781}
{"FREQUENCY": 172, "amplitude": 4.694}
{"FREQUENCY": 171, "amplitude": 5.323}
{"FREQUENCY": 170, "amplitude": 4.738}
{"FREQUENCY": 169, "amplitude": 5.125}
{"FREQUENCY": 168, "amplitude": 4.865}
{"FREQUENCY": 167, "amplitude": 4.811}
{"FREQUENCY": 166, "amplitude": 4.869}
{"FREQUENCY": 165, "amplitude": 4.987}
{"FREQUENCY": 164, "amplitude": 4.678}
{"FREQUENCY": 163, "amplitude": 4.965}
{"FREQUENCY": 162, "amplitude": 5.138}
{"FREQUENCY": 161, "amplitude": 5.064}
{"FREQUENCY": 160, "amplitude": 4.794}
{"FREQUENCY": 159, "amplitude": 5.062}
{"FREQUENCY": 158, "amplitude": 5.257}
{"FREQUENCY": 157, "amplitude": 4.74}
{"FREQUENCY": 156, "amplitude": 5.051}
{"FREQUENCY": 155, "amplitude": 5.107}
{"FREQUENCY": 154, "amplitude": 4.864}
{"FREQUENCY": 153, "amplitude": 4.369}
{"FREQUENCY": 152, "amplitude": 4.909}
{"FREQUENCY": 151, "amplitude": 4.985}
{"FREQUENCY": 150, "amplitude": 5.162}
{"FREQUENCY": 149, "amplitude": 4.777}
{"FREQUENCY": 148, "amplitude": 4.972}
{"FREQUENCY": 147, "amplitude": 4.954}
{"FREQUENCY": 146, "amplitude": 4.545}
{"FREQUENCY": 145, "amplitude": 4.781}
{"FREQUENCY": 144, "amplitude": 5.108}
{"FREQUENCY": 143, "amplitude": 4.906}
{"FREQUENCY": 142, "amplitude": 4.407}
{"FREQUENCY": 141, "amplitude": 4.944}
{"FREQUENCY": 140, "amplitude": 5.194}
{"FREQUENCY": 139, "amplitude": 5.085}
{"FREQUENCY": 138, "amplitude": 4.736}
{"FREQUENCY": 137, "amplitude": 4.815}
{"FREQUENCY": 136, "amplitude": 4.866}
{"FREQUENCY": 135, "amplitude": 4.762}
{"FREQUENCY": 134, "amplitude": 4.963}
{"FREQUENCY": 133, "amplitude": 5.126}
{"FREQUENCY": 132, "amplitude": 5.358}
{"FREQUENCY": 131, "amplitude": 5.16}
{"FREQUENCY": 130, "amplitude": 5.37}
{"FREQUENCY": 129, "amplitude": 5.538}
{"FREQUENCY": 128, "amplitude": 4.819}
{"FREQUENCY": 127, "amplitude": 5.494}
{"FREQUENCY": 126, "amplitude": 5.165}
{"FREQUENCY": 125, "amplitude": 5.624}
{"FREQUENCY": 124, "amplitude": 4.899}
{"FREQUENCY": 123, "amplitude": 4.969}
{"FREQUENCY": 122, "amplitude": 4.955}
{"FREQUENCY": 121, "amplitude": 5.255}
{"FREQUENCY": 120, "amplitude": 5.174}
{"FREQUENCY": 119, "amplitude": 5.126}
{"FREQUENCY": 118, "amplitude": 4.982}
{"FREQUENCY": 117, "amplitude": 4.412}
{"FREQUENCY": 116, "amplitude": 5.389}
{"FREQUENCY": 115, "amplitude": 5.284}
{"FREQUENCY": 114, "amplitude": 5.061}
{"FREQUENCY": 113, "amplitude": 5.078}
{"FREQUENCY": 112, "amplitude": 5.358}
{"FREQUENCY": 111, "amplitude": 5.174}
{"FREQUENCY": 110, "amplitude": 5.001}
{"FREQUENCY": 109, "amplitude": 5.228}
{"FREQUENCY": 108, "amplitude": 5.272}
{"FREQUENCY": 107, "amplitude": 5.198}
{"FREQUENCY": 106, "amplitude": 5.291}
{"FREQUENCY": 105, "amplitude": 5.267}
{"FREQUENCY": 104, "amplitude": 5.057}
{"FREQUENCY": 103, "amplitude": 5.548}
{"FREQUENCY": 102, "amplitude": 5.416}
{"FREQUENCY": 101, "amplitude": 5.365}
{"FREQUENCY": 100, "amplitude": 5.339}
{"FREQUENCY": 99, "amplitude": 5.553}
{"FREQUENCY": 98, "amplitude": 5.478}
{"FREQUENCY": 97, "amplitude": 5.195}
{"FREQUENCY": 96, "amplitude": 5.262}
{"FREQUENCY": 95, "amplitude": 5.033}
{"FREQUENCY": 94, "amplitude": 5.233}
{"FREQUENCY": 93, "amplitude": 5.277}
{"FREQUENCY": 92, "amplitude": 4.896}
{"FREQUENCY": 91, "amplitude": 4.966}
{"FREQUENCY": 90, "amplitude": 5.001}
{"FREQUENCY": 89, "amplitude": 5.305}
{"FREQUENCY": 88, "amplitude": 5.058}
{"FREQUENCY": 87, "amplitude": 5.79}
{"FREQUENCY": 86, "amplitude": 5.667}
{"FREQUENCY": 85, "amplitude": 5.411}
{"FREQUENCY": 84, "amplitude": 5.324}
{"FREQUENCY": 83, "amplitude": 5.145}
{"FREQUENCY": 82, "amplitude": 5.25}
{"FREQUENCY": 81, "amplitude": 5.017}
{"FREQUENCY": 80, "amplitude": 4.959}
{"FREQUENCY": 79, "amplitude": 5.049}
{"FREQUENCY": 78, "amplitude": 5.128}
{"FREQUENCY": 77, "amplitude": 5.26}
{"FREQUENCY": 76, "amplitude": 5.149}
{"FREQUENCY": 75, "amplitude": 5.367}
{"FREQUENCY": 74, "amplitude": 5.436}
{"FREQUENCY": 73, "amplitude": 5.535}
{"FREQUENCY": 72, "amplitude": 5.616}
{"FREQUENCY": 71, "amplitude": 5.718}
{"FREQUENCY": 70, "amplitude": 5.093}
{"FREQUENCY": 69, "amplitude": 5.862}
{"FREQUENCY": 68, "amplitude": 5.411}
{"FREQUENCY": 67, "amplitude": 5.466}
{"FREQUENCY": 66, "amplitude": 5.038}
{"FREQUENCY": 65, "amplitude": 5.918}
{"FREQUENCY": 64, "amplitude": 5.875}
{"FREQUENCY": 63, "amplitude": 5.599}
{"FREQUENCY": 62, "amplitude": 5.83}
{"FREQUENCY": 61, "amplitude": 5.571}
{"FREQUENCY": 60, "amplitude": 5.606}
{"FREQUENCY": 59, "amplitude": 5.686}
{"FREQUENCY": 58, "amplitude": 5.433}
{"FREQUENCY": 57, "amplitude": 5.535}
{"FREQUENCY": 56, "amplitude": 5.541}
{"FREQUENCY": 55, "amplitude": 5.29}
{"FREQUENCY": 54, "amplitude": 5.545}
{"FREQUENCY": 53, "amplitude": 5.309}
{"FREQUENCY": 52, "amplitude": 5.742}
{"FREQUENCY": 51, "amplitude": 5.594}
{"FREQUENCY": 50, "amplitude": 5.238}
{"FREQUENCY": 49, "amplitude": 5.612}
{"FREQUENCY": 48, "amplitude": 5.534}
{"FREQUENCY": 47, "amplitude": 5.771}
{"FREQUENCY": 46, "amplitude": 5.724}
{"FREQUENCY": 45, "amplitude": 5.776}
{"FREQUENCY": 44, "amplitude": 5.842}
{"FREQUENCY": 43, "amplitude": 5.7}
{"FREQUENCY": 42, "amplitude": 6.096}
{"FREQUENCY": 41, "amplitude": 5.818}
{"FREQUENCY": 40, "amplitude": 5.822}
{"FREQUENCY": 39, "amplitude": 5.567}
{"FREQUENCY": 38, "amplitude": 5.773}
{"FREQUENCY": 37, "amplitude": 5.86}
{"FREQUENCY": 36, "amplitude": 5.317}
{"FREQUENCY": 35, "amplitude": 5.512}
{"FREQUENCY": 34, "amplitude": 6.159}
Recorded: 0.38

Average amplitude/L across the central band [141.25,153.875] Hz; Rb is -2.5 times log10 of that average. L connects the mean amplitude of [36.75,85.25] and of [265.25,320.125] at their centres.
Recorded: 0.05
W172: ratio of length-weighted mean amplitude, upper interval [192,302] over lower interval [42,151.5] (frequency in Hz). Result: 0.8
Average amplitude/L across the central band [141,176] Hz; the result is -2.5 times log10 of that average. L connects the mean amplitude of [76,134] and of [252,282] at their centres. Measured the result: -0.04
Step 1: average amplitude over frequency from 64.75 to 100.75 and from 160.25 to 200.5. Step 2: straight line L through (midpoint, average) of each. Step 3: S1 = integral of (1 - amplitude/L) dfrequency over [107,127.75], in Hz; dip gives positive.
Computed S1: 0.2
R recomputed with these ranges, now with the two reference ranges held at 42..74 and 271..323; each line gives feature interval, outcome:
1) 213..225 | 0.07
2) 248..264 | 0.12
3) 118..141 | 0.03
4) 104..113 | 0.03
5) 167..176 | 0.03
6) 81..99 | 0.04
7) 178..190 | -0.01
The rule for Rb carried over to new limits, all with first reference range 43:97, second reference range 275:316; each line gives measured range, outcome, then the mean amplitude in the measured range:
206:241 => 0.064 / 4.57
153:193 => 0.017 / 4.95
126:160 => 0.037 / 4.98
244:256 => 0.029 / 4.62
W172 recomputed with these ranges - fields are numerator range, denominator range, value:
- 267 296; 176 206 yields 0.84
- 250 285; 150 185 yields 0.79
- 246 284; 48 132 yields 0.74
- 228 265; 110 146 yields 0.86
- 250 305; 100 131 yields 0.80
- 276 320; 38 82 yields 0.83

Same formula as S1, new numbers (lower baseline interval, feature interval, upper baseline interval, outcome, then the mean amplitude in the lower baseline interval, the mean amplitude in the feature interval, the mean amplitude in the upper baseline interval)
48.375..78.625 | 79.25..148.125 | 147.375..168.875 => 0.75 Hz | 5.5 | 5.14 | 4.93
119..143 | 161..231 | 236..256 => -0.27 Hz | 5.07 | 4.83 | 4.61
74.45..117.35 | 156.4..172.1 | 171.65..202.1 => 0.25 Hz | 5.22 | 4.95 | 4.97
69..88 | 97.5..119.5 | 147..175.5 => -0.14 Hz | 5.34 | 5.22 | 4.93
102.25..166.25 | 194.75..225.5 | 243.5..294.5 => -1.69 Hz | 5.04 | 4.76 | 4.1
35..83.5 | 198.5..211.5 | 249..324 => -0.59 Hz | 5.52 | 4.91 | 4.24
